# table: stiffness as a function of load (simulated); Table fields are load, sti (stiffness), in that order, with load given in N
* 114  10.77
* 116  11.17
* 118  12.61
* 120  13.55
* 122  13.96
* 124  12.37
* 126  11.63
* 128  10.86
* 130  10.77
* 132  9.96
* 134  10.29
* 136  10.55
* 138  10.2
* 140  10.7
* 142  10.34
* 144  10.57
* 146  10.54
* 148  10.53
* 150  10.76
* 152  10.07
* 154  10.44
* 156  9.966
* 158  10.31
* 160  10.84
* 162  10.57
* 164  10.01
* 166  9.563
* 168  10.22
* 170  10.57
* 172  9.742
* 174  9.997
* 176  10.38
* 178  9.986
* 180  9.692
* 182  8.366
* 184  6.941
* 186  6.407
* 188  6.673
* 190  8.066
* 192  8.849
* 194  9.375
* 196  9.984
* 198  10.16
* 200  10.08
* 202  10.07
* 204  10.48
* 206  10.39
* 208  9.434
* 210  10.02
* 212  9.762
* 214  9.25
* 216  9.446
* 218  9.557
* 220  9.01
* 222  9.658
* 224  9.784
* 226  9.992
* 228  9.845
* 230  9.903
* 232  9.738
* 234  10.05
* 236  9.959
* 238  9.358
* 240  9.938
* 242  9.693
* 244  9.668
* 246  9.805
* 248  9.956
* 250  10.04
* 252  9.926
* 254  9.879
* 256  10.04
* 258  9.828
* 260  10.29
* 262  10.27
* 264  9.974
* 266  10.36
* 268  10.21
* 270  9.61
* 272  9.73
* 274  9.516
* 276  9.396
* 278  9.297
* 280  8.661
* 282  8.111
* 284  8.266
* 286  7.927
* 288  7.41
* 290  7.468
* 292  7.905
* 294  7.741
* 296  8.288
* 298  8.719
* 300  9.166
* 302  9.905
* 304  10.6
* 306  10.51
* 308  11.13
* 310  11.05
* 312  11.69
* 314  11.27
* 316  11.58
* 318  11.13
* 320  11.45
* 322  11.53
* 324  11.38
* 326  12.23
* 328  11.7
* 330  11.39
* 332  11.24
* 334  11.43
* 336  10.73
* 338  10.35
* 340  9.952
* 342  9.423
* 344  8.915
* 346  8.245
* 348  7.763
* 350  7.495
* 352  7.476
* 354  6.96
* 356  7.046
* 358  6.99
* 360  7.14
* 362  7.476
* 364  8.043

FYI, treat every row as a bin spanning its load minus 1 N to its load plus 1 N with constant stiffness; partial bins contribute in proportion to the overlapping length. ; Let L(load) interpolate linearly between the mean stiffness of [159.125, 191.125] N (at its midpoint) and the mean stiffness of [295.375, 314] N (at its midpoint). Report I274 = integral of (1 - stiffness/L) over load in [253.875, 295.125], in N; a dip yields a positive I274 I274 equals 3.6 N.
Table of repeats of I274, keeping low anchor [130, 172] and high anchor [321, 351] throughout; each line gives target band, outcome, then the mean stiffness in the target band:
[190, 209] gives 1.0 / 9.77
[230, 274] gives 1.6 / 9.91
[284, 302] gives 3.7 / 8.19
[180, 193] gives 3.3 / 7.72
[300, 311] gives -0.3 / 10.5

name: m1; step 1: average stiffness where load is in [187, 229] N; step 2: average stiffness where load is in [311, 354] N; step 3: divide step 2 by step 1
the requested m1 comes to 1.08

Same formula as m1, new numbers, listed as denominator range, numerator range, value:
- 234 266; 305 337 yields 1.14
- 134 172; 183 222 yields 0.89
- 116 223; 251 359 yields 0.95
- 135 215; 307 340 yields 1.16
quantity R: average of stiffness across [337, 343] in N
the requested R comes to 9.91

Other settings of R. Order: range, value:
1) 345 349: 8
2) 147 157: 10.4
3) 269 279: 9.51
